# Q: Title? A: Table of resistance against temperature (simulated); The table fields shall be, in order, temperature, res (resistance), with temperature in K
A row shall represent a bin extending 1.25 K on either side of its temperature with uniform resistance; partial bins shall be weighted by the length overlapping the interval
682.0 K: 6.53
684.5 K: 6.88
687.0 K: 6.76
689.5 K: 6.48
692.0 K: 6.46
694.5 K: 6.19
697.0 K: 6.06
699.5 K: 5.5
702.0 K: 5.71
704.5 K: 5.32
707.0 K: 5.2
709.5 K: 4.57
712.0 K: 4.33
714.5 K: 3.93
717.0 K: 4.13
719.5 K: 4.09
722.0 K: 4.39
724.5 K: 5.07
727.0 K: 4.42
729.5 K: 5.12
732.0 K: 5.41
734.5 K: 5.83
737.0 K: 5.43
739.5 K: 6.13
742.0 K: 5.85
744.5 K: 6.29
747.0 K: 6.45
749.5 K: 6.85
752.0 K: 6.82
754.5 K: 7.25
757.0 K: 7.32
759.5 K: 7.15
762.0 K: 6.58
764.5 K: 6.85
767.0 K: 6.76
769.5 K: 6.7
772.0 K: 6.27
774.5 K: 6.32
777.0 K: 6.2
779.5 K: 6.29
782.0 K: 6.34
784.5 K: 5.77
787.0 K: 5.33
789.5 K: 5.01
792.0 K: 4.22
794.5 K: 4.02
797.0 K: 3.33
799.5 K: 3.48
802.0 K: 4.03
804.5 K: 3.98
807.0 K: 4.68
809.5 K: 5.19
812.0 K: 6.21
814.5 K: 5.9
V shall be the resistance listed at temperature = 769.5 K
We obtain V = 6.7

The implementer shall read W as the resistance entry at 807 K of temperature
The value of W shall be 4.68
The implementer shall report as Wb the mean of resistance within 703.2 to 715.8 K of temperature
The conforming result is 4.67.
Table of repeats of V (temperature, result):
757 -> 7.32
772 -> 6.27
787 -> 5.33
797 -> 3.33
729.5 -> 5.12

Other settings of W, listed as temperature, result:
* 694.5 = 6.19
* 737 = 5.43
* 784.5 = 5.77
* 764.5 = 6.85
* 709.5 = 4.57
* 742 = 5.85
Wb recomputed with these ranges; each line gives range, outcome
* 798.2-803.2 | 3.75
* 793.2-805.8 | 3.77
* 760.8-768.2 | 6.73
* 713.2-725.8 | 4.32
